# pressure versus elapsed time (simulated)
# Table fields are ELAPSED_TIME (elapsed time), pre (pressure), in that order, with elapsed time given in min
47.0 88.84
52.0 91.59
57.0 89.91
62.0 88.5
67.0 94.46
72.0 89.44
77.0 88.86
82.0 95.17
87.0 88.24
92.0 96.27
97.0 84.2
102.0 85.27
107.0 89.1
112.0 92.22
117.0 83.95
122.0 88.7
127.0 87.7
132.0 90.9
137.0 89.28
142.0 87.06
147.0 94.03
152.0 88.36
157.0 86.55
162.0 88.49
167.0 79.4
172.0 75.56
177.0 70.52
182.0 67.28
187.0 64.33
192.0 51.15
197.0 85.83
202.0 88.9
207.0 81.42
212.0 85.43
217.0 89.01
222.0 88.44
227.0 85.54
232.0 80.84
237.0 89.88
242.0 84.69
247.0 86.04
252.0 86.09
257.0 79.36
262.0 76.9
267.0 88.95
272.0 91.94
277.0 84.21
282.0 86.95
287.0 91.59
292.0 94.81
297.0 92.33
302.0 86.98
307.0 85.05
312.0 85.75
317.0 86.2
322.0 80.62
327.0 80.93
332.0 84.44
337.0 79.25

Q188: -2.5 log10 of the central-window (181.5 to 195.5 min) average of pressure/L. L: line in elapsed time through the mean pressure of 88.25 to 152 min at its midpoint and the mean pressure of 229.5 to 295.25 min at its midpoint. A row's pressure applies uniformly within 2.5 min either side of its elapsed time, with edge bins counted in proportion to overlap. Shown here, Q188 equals 0.38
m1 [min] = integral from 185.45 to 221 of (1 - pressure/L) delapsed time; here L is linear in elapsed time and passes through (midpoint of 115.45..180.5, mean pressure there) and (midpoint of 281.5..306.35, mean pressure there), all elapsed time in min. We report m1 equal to 3.4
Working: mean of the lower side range 85.2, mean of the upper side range 90.4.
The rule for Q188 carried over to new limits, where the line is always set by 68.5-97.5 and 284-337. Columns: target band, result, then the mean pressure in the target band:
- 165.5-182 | 0.207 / 73.7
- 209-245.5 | 0.024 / 86.2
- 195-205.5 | 0.022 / 86.9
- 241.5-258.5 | 0.044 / 84.2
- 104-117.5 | 0.017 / 89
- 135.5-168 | 0.021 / 87.9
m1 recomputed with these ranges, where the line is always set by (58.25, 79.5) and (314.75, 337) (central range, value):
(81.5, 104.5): 0.1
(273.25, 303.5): -2.2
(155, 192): 5.5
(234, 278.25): -0.3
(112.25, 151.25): -0.3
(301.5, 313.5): -0.4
